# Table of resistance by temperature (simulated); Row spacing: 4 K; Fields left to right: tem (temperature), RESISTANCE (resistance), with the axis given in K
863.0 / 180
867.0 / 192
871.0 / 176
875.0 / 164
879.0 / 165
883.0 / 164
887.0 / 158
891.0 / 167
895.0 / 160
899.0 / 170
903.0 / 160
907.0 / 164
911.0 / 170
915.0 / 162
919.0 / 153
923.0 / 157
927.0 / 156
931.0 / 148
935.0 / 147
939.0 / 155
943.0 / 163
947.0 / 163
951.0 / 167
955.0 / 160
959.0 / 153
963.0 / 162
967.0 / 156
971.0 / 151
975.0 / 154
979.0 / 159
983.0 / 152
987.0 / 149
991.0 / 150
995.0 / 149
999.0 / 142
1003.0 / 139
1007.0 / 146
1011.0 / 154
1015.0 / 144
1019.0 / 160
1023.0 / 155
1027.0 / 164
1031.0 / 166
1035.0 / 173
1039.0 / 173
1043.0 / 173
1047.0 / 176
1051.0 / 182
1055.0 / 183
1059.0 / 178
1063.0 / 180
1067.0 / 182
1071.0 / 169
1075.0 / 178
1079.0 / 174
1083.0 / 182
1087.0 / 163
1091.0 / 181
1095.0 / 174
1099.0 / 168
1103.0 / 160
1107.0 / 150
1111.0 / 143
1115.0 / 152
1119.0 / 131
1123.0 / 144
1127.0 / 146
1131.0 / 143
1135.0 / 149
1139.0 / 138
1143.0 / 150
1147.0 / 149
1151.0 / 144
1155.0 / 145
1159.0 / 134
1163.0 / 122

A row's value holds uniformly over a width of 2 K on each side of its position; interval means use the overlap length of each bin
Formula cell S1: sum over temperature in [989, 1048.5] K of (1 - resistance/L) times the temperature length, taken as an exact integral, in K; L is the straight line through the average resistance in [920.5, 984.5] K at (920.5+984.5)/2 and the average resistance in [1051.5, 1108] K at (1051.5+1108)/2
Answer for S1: 2.91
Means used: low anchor 156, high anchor 174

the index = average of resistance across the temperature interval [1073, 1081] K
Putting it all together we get 176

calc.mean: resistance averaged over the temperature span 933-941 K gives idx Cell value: 151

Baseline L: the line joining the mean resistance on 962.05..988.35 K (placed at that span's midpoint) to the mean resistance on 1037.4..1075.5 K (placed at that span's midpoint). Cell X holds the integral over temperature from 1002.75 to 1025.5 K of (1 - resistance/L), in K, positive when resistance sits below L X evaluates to 2.0 K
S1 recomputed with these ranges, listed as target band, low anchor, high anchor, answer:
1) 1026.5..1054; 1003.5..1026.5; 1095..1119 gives -3.8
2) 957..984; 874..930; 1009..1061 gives 1.6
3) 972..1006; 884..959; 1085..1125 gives 2.0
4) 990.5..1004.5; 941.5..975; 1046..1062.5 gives 1.9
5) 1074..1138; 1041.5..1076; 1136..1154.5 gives 1.0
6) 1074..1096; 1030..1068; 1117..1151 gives -1.7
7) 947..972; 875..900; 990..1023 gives -0.7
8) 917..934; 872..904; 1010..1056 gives 1.2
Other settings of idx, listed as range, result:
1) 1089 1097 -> 178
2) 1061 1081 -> 177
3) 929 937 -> 148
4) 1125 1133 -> 144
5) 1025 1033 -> 165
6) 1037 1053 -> 176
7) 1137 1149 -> 146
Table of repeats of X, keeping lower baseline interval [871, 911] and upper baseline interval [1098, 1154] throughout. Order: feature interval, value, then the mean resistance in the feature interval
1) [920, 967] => 1.00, 157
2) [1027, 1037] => -0.92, 168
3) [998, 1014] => 1.09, 145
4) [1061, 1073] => -2.01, 177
